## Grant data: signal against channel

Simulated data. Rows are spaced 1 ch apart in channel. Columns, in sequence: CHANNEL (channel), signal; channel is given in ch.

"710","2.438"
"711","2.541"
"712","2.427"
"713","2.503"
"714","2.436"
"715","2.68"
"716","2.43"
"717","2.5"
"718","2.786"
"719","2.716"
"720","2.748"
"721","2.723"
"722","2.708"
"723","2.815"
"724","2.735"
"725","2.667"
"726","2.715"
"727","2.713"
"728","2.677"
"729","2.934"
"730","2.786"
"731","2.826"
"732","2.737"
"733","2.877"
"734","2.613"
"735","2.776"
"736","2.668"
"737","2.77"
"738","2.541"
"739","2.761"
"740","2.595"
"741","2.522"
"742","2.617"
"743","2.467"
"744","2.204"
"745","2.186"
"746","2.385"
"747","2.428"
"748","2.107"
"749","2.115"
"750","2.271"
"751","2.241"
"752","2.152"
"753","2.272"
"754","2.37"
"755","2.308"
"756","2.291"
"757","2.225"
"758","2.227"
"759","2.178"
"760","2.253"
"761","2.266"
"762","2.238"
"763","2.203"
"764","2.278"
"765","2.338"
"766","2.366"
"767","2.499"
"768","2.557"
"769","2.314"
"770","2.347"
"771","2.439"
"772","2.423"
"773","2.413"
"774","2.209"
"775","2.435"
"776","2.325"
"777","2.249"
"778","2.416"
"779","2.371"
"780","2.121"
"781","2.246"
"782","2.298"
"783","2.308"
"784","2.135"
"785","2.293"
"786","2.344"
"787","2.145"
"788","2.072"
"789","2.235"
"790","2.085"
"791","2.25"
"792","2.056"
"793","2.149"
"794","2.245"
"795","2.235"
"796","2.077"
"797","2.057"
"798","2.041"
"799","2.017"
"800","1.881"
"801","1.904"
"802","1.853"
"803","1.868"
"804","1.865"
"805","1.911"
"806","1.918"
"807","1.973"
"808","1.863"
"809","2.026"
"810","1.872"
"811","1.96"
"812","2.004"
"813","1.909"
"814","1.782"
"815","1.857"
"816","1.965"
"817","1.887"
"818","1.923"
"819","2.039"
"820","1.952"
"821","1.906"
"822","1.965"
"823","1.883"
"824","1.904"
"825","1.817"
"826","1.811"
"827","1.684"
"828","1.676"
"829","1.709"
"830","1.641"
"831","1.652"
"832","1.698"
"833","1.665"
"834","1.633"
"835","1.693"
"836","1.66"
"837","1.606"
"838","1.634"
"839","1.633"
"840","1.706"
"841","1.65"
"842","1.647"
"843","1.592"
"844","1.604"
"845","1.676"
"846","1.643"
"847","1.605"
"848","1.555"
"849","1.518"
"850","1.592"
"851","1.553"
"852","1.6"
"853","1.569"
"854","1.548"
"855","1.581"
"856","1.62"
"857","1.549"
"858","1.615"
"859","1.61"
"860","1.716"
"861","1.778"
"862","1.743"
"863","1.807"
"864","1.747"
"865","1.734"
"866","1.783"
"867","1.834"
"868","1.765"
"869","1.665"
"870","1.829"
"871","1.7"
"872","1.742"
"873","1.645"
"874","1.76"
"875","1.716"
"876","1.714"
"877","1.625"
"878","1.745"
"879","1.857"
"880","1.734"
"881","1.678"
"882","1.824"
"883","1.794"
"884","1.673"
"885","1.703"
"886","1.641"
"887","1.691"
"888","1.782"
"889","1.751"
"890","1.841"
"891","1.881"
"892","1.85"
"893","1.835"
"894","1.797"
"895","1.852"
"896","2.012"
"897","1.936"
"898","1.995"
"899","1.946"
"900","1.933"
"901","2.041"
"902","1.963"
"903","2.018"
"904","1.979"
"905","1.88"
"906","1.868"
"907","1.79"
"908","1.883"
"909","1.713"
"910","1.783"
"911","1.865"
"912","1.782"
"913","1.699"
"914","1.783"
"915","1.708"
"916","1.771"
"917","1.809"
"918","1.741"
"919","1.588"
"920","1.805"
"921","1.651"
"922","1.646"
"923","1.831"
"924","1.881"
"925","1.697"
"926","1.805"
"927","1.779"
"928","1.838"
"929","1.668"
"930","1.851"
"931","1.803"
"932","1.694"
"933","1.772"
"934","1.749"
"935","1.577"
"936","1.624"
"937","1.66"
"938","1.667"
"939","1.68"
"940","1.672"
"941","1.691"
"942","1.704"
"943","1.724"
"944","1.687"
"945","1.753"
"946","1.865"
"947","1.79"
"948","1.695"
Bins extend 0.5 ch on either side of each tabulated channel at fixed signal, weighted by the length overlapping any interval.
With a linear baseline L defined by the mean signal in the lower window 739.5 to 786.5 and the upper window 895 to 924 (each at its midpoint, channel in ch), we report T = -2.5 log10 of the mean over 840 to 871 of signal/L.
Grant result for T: 0.21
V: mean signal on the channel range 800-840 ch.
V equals 1.82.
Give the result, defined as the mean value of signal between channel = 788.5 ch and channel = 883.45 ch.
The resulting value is 1.79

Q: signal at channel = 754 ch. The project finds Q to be 2.37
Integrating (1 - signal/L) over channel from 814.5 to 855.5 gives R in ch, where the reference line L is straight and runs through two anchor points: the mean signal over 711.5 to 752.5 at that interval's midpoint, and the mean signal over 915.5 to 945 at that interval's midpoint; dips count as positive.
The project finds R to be 8.2 ch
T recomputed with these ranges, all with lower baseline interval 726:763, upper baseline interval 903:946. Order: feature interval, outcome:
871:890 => 0.12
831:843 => 0.26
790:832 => 0.15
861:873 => 0.13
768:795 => 0.02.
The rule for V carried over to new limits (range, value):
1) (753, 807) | 2.21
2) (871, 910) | 1.82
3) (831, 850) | 1.63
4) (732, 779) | 2.39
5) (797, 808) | 1.93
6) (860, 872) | 1.76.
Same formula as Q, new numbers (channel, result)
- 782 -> 2.298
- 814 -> 1.782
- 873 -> 1.645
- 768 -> 2.557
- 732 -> 2.737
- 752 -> 2.152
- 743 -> 2.467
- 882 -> 1.824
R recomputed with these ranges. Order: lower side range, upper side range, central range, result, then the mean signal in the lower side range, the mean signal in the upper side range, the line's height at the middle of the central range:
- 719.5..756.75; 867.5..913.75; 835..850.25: 3.11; 2.55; 1.81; 2.04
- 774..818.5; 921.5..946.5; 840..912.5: 4.82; 2.08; 1.73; 1.88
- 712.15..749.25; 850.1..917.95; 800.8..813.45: 1.57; 2.61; 1.77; 2.19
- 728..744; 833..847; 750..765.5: 1.31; 2.68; 1.64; 2.47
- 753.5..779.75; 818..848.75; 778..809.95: -0.21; 2.33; 1.72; 2.08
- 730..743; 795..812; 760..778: -0.13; 2.69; 1.95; 2.33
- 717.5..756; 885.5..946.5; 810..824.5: 1.92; 2.56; 1.79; 2.22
